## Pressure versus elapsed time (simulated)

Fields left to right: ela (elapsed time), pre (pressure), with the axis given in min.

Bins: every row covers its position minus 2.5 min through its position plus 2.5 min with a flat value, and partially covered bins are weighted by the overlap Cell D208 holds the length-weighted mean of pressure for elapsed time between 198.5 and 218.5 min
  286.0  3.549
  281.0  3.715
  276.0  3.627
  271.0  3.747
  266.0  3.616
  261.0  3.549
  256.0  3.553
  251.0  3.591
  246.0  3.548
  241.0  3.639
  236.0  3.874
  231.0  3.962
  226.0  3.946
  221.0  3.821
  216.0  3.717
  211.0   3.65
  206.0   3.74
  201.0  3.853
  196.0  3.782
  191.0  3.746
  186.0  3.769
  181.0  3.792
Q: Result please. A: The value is 3.74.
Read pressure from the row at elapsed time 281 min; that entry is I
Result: 3.715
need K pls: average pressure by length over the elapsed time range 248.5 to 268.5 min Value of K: 3.58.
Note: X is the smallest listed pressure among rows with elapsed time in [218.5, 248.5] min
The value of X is 3.548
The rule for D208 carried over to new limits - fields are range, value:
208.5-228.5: 3.78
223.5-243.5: 3.86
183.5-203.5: 3.79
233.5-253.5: 3.66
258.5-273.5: 3.64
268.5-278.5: 3.69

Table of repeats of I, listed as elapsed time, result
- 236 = 3.874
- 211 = 3.65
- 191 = 3.746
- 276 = 3.627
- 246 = 3.548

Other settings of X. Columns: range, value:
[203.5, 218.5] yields 3.65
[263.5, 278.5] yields 3.616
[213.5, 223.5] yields 3.717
